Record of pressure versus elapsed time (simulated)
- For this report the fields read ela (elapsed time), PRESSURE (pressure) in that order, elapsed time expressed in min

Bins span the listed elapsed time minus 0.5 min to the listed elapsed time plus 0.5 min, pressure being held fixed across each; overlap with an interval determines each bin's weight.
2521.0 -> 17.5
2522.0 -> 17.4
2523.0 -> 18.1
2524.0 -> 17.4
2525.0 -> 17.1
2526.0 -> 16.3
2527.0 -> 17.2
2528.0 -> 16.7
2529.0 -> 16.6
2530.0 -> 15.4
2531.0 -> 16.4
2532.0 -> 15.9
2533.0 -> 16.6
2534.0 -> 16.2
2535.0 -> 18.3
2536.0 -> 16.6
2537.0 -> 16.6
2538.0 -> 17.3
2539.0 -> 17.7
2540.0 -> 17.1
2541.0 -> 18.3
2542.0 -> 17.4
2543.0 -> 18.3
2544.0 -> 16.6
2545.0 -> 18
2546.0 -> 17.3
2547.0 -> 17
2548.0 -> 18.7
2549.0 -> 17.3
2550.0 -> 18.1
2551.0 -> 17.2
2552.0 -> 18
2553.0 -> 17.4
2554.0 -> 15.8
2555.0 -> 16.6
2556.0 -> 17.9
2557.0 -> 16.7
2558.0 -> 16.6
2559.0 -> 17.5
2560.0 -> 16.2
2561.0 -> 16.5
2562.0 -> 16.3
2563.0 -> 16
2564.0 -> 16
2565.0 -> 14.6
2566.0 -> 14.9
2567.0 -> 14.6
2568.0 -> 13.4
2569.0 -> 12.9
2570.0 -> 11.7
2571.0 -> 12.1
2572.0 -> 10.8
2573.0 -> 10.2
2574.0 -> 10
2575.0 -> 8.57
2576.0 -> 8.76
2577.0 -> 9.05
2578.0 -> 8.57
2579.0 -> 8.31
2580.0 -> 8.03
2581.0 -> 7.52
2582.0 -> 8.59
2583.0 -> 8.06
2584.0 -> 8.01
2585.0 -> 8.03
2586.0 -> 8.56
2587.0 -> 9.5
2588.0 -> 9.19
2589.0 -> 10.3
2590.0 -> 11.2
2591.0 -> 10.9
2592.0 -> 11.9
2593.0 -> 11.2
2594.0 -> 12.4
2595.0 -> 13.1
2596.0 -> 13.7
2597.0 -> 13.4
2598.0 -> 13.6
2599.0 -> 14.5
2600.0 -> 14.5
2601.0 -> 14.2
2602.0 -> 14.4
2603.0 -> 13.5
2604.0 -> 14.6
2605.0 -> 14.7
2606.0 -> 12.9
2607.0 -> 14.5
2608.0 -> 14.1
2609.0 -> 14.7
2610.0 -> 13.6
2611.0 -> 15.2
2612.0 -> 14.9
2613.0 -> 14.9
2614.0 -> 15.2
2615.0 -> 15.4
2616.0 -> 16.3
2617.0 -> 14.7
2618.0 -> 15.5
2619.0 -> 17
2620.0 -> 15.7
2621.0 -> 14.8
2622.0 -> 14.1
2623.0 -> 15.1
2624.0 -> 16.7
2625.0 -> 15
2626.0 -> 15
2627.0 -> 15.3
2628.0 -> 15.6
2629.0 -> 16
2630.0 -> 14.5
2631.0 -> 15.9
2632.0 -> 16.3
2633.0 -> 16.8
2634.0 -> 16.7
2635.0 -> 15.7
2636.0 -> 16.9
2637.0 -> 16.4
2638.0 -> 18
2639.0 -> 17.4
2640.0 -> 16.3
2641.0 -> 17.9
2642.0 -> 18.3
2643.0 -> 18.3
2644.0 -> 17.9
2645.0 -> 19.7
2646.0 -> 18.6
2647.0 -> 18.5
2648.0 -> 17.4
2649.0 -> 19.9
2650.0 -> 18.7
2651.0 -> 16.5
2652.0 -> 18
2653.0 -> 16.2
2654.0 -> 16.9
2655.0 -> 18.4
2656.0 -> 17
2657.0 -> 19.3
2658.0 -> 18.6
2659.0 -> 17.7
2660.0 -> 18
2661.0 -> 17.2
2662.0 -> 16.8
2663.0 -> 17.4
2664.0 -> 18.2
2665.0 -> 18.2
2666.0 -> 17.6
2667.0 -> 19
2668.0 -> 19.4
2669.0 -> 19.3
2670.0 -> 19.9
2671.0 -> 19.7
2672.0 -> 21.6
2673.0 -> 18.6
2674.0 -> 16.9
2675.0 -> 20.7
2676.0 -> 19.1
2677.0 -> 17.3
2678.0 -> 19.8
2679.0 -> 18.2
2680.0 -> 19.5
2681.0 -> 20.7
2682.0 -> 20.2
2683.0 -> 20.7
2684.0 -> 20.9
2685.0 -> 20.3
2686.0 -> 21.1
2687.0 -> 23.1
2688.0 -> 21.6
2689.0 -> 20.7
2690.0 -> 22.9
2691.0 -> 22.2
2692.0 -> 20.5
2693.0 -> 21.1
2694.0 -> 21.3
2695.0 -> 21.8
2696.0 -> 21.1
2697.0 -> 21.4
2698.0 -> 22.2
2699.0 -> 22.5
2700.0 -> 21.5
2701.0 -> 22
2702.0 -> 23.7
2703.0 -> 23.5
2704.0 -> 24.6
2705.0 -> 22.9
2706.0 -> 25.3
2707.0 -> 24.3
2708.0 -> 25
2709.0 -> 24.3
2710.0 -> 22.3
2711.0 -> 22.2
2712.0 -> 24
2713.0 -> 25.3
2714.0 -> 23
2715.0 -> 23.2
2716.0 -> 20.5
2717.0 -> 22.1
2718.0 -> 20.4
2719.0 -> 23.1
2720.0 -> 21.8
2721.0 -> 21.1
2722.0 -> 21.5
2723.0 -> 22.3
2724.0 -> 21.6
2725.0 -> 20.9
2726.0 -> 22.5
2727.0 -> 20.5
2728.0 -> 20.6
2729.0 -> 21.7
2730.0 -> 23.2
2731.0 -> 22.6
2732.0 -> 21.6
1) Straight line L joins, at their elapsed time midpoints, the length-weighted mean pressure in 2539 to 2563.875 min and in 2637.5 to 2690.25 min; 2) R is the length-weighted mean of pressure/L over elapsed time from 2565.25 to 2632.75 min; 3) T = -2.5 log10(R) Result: 0.36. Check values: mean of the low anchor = 17.2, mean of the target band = 12.9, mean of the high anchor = 18.9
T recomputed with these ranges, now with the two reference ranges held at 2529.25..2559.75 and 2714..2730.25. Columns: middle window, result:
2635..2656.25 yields 0.117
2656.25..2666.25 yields 0.129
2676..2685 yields 0.052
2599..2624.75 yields 0.261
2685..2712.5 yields -0.070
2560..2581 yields 0.422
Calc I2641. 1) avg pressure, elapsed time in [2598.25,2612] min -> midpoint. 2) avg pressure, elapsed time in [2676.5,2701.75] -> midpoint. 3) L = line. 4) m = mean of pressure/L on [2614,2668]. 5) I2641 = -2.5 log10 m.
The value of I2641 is 0.01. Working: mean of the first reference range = 14.3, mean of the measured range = 17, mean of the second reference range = 21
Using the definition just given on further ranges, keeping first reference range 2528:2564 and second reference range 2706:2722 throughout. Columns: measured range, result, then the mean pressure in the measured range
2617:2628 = 0.27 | 15.4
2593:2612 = 0.34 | 13.9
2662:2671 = 0.14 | 18.6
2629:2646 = 0.18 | 17.1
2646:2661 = 0.16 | 17.9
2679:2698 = 0.04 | 21.1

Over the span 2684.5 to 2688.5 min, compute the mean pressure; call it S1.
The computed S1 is 21.5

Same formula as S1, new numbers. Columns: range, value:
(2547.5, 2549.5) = 18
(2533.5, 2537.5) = 16.9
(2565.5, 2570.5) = 13.5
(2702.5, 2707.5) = 24.1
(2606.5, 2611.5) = 14.4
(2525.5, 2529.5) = 16.7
